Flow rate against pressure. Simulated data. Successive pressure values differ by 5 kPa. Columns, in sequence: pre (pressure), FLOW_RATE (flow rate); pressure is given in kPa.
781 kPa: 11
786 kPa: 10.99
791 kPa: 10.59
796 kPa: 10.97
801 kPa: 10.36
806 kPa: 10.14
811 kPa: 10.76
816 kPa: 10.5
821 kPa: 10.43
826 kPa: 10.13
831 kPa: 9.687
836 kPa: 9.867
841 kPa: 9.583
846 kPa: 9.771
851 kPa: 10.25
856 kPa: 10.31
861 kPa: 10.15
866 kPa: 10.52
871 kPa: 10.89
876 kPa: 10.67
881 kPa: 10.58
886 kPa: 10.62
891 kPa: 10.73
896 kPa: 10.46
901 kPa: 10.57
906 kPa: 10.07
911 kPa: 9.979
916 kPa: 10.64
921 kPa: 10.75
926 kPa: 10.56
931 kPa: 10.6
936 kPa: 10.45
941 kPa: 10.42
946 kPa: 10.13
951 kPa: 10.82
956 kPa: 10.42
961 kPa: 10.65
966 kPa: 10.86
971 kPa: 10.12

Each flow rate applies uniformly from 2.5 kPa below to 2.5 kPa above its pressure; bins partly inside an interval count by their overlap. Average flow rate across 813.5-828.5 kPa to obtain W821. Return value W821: 10.4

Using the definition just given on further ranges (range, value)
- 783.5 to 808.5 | 10.6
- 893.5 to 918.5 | 10.3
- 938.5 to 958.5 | 10.4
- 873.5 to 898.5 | 10.6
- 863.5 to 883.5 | 10.7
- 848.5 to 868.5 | 10.3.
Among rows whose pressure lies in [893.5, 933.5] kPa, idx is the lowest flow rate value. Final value 9.979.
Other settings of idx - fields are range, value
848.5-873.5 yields 10.15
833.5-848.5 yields 9.583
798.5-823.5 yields 10.14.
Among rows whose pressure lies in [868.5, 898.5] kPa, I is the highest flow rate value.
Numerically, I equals 10.89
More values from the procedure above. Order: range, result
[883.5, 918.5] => 10.73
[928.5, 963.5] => 10.82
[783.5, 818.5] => 10.99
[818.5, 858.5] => 10.43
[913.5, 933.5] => 10.75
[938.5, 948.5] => 10.42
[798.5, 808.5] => 10.36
